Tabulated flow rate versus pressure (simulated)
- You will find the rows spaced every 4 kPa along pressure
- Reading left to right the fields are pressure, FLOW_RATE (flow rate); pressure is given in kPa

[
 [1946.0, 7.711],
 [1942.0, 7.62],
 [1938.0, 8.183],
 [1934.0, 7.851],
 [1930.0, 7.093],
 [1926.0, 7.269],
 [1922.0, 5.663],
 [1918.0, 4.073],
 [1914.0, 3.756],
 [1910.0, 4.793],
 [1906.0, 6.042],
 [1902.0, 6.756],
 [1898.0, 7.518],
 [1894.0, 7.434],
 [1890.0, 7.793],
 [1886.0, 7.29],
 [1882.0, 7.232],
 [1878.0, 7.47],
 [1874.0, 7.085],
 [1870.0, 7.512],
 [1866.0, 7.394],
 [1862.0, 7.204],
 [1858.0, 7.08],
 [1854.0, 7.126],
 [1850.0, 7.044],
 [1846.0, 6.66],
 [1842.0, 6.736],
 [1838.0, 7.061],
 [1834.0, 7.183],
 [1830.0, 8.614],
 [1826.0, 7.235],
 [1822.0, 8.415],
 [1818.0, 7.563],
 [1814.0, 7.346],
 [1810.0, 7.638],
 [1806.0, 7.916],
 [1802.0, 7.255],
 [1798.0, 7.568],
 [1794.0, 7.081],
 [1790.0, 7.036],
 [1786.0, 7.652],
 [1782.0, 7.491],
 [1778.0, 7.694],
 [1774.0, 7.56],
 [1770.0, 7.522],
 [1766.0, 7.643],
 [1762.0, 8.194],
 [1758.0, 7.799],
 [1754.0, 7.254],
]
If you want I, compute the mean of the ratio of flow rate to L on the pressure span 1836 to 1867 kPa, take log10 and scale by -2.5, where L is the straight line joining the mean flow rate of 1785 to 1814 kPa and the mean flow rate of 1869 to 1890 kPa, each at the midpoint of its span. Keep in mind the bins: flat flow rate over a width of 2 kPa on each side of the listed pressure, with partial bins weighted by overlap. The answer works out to 0.054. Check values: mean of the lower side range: 7.44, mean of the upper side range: 7.35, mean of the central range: 7.03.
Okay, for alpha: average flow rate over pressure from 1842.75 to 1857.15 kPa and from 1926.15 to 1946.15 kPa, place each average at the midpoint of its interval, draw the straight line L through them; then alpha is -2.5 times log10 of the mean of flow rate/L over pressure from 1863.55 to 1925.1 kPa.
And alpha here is 0.12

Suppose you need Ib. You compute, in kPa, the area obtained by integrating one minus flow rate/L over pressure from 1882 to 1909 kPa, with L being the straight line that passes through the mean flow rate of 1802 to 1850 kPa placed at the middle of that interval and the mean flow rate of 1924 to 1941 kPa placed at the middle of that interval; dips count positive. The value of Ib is 1.8 kPa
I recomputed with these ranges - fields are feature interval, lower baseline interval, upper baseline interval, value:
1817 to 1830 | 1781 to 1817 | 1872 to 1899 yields -0.064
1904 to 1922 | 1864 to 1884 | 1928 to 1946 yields 0.498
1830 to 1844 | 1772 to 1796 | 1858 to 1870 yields 0.017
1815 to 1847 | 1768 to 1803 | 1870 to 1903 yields -0.008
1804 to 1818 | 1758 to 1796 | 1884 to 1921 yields -0.066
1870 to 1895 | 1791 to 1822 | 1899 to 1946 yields -0.096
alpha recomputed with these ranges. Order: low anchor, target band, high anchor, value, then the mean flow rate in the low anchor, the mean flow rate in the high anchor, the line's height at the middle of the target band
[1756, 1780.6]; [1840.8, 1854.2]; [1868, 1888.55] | 0.087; 7.73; 7.33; 7.44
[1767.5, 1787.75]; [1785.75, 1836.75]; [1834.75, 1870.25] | -0.031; 7.58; 7.07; 7.35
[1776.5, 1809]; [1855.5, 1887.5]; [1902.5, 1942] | -0.093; 7.46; 6.18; 6.69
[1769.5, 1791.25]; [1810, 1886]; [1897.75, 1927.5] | -0.128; 7.51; 5.6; 6.53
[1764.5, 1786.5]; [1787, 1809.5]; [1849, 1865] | 0.009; 7.59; 7.14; 7.46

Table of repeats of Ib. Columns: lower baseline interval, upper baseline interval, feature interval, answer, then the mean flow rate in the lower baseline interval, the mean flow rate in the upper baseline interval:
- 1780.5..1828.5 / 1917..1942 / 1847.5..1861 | 0.3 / 7.53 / 6.87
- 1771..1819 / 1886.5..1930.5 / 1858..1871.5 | -1.3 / 7.48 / 6.21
